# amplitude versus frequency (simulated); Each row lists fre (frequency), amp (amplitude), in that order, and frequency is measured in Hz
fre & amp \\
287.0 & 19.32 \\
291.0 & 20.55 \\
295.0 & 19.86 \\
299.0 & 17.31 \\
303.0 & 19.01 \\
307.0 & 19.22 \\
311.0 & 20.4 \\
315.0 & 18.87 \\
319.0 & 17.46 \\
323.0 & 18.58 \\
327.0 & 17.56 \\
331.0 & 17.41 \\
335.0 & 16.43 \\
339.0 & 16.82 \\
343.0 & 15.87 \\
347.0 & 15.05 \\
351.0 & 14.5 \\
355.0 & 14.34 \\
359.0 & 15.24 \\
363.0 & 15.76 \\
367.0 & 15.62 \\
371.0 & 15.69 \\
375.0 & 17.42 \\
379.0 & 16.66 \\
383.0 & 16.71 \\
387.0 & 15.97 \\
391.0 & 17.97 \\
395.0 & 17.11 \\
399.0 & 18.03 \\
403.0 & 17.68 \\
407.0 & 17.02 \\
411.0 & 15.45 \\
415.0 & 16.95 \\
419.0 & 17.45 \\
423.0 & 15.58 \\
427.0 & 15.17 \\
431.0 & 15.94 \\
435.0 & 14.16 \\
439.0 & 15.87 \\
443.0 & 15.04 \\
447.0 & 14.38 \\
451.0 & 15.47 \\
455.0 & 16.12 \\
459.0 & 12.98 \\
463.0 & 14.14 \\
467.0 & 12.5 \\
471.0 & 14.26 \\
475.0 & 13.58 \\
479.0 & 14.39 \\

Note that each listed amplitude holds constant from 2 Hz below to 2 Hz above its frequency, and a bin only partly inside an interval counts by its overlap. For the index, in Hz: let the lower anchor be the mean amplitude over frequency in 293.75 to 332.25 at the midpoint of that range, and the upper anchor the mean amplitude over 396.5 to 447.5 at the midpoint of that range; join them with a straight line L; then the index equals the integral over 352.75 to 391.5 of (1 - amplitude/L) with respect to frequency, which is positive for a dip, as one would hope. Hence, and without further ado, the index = 2.62 Hz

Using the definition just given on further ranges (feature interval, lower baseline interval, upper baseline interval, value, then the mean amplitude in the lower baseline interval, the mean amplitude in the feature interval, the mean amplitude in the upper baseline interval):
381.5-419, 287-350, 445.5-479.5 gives -2.8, 18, 17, 14.2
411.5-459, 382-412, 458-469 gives -2.2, 17.1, 15.5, 13.2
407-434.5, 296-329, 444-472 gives -1.2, 18.6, 16.1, 14.3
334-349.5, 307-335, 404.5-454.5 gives 1.6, 18.3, 16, 15.7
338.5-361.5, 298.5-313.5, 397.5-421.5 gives 3.8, 19.1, 15.2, 17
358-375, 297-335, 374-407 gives 1.7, 18.3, 15.8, 17.2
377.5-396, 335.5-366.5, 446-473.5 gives -2.3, 15.4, 16.9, 14.2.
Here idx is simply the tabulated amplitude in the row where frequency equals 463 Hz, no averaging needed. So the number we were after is 14.14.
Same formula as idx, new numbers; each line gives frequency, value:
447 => 14.38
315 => 18.87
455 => 16.12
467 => 12.5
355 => 14.34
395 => 17.11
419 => 17.45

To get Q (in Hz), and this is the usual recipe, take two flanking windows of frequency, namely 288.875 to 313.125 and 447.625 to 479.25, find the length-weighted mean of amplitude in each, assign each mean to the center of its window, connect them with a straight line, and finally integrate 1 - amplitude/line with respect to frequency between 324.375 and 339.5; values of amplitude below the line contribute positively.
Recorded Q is 1.0 Hz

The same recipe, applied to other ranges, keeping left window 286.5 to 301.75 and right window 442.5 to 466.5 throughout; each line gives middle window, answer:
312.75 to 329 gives 0.27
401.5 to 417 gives -0.86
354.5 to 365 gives 1.27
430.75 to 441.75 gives -0.10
